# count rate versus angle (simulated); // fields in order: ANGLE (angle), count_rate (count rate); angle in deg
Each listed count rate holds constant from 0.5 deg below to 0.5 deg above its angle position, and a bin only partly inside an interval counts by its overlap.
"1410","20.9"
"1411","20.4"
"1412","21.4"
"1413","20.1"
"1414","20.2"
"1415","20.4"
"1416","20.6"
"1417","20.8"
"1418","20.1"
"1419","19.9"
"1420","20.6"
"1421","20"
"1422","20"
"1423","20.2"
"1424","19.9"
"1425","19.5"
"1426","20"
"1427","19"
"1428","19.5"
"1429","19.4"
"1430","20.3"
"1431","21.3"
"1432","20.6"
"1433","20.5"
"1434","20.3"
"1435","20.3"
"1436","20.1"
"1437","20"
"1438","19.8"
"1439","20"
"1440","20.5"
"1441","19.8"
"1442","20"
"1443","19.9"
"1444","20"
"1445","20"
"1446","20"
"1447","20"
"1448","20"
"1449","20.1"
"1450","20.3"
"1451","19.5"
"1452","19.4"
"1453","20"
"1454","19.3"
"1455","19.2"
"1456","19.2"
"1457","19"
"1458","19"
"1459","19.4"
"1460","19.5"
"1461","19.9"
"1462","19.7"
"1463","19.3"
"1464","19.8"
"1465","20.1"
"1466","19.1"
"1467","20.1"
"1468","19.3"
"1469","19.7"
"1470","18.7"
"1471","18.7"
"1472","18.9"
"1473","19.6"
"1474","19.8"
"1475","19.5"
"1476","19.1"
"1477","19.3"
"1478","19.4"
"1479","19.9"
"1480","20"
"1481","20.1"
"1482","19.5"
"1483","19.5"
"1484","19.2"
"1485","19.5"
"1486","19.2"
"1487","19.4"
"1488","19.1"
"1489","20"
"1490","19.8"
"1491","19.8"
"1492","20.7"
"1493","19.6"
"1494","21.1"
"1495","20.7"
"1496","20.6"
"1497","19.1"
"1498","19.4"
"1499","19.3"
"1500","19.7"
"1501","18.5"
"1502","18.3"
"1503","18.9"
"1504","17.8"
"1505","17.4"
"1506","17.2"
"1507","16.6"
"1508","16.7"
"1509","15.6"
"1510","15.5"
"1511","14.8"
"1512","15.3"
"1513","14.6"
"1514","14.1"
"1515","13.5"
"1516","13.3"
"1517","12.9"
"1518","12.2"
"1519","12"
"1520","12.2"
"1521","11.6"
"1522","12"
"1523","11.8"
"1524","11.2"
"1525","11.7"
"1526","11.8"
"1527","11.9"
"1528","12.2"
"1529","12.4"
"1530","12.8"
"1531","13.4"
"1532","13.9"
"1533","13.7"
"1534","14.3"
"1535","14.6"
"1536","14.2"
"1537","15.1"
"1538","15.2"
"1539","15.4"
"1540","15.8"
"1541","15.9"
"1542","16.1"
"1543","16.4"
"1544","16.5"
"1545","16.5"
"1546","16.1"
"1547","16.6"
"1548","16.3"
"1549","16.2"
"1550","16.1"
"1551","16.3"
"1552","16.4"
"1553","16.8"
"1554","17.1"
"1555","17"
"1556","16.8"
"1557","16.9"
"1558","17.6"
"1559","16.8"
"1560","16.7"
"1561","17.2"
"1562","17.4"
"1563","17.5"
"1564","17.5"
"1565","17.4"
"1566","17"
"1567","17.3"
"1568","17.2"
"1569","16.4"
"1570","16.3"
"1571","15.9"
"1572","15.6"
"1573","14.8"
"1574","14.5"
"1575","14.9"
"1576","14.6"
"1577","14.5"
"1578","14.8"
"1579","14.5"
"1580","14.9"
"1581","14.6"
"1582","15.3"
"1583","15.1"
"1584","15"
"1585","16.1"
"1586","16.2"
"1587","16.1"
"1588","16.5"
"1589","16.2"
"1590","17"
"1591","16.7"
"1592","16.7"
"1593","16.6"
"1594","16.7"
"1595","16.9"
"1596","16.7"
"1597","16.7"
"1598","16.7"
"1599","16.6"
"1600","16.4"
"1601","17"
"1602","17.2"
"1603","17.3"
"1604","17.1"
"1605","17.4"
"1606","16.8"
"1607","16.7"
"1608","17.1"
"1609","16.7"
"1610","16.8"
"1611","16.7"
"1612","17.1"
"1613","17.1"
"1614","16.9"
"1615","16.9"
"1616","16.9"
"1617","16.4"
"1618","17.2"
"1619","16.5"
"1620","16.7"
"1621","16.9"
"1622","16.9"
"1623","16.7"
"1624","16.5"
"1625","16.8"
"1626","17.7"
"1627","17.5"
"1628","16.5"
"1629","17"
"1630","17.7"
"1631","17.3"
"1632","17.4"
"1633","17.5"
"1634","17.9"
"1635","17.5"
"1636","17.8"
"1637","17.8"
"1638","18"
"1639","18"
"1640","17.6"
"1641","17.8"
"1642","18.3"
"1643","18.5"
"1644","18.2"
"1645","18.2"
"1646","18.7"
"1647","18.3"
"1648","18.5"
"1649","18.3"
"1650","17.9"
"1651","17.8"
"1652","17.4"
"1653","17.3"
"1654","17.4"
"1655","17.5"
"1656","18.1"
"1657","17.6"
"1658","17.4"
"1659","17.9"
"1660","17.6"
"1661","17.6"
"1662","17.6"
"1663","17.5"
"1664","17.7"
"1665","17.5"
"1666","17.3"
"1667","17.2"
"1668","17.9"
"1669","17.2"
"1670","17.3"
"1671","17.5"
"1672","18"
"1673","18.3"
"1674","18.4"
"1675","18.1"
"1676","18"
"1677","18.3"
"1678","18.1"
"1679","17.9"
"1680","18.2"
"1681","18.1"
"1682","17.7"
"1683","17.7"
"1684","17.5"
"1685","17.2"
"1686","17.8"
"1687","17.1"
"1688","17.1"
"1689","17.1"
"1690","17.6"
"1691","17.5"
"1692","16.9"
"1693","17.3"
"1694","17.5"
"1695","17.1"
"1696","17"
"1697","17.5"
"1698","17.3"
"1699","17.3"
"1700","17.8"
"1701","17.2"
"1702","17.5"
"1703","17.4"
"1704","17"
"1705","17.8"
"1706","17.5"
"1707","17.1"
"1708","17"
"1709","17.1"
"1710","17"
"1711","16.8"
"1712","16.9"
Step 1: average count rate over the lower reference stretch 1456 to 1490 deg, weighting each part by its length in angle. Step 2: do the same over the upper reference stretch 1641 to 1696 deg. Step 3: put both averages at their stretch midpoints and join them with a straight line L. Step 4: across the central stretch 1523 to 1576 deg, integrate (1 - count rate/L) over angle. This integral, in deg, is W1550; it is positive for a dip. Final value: 9.3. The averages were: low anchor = 19.5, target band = 15.5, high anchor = 17.7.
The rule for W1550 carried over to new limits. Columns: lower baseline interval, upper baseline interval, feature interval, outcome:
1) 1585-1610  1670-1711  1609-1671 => -1.3 deg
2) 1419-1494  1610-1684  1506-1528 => 6.5 deg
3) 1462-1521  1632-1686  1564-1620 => 5.0 deg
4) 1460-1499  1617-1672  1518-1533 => 5.3 deg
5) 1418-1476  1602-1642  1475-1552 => 9.9 deg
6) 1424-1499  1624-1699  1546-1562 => 1.7 deg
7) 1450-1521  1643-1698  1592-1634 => 2.2 deg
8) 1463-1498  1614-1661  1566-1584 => 2.9 deg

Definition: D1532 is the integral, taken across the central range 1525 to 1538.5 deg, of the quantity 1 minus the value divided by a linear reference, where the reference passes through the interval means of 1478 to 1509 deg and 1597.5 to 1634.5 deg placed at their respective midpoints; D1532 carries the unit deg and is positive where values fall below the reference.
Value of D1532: 3.7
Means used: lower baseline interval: 19.2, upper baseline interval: 17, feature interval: 13.4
